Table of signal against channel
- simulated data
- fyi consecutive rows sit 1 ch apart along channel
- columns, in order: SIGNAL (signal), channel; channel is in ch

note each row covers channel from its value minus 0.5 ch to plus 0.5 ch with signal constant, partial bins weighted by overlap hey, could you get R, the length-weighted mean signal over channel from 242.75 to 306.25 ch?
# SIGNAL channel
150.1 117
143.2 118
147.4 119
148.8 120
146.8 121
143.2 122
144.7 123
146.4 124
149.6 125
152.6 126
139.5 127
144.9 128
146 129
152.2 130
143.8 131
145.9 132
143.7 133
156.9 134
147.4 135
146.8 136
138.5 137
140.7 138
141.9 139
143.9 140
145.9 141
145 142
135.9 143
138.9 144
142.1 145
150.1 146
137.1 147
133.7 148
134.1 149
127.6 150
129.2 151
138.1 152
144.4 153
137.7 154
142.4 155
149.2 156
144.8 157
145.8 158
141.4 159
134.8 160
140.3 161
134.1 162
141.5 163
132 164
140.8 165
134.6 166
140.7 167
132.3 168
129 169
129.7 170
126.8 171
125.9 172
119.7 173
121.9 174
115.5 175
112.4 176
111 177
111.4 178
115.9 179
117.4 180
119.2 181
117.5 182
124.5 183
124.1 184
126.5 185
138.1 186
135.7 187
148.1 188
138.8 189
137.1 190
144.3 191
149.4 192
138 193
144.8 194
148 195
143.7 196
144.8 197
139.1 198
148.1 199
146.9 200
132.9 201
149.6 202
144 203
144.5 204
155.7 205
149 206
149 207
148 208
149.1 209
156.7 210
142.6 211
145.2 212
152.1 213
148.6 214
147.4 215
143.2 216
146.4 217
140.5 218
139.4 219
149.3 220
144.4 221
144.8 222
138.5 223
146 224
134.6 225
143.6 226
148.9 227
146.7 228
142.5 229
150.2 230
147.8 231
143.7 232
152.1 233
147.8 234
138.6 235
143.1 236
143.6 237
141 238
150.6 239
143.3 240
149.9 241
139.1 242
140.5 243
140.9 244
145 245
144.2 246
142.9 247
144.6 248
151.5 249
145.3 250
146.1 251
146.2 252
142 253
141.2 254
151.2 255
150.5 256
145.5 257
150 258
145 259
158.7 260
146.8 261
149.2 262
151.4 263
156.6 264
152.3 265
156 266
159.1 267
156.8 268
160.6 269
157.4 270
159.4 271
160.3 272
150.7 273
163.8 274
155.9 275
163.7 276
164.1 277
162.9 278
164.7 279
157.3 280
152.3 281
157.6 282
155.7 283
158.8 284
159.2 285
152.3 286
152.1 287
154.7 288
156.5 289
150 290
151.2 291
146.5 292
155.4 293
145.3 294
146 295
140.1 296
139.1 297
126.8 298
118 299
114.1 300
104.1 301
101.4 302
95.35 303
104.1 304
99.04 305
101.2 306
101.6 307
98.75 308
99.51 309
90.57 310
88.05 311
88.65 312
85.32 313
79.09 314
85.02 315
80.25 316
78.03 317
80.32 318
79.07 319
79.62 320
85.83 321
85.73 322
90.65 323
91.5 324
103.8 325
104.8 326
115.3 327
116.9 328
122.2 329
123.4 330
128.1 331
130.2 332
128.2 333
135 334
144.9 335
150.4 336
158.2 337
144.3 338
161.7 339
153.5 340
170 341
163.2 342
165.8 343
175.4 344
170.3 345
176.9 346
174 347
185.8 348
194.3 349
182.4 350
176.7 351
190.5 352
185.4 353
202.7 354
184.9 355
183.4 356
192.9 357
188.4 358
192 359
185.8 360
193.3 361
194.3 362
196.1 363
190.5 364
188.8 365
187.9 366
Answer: 146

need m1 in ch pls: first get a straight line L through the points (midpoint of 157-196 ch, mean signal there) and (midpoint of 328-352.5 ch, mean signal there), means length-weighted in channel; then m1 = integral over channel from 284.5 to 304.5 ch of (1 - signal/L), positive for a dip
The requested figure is 2.0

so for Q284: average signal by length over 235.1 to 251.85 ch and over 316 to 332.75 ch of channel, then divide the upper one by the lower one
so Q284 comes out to 0.7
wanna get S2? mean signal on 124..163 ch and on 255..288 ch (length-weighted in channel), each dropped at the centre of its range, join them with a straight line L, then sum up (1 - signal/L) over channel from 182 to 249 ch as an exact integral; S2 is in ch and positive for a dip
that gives 2.8 ch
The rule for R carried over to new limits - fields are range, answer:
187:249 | 145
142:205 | 135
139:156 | 140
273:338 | 124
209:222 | 146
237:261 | 146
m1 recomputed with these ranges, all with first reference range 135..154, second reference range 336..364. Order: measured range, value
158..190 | 3.6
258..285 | 1.2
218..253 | 2.8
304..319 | 7.2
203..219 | 0.5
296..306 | 3.4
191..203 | 0.5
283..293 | 0.8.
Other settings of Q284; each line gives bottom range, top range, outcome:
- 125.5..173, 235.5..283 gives 1.08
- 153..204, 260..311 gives 1.05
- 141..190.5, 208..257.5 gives 1.10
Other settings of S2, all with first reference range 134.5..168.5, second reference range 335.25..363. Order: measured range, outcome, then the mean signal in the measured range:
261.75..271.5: 0.4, 156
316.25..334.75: 7.3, 105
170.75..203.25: 3.2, 132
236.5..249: 1.0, 144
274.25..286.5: 0.4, 159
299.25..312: 5.2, 99.7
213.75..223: 0.5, 144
